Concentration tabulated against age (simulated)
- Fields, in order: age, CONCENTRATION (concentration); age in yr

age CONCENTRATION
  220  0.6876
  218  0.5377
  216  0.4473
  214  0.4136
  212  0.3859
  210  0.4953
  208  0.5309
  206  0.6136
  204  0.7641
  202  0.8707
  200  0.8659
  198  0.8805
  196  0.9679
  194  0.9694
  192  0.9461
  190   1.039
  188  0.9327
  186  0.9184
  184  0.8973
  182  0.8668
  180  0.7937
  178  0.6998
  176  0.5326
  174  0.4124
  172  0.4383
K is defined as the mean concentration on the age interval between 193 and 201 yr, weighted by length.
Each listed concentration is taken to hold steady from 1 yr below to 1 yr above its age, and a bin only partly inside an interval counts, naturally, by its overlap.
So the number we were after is 0.921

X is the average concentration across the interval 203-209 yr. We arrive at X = 0.636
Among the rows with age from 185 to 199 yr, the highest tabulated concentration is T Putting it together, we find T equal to 1.039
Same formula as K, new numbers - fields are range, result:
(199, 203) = 0.868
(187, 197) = 0.971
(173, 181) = 0.61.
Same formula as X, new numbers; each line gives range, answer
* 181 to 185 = 0.882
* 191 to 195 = 0.958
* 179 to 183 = 0.83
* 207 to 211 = 0.513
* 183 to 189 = 0.916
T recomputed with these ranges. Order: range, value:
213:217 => 0.4473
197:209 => 0.8805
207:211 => 0.5309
